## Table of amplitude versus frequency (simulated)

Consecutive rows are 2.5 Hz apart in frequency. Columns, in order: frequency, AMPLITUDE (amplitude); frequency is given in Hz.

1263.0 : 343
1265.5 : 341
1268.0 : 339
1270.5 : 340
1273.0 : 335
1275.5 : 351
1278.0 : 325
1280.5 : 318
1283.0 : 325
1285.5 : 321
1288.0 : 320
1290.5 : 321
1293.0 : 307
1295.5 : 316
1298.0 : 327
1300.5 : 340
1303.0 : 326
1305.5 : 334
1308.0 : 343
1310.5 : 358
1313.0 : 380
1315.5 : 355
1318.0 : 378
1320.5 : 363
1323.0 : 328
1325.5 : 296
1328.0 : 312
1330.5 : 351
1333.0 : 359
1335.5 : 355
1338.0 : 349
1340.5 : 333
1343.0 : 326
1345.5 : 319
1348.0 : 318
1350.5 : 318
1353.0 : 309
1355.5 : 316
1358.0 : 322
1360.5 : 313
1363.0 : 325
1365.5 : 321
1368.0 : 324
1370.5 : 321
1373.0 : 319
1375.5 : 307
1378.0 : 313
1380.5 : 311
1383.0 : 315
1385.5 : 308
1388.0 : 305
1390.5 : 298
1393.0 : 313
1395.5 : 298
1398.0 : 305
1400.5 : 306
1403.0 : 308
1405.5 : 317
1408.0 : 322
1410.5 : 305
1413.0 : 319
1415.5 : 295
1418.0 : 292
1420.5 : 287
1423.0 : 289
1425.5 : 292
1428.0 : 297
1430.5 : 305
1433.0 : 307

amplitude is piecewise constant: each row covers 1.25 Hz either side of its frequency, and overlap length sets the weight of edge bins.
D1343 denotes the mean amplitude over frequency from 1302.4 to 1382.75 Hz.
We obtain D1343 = 331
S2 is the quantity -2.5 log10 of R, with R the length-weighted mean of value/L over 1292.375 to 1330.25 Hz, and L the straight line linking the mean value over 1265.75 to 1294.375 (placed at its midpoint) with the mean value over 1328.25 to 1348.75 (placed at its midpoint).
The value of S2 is -0.02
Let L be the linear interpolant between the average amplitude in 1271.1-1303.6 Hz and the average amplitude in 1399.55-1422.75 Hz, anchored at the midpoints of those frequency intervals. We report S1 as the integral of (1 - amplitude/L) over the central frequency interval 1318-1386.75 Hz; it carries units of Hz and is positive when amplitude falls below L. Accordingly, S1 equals -2.2 Hz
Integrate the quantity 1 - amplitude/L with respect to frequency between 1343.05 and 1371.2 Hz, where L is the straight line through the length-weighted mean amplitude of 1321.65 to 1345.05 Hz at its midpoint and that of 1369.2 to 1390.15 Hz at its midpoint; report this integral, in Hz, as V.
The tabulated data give 0.3 Hz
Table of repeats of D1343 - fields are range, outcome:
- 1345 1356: 316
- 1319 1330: 328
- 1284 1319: 337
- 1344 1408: 313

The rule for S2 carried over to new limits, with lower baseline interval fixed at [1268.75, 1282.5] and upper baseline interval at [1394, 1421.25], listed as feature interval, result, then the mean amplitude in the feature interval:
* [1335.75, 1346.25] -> -0.05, 335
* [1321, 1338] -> -0.05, 336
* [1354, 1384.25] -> -0.01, 317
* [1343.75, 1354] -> 0.00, 317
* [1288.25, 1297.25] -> 0.05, 316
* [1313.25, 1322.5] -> -0.12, 364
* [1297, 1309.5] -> -0.02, 335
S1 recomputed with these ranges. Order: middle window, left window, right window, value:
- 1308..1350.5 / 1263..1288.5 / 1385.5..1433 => -2.8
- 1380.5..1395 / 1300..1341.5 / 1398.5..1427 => 0.3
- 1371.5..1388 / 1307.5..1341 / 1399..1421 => 0.5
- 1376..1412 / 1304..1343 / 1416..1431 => 0.0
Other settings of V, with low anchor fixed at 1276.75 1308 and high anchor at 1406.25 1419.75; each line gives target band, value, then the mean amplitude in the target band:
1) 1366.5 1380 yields -0.19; 317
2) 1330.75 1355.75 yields -1.18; 332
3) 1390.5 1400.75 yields 0.14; 305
